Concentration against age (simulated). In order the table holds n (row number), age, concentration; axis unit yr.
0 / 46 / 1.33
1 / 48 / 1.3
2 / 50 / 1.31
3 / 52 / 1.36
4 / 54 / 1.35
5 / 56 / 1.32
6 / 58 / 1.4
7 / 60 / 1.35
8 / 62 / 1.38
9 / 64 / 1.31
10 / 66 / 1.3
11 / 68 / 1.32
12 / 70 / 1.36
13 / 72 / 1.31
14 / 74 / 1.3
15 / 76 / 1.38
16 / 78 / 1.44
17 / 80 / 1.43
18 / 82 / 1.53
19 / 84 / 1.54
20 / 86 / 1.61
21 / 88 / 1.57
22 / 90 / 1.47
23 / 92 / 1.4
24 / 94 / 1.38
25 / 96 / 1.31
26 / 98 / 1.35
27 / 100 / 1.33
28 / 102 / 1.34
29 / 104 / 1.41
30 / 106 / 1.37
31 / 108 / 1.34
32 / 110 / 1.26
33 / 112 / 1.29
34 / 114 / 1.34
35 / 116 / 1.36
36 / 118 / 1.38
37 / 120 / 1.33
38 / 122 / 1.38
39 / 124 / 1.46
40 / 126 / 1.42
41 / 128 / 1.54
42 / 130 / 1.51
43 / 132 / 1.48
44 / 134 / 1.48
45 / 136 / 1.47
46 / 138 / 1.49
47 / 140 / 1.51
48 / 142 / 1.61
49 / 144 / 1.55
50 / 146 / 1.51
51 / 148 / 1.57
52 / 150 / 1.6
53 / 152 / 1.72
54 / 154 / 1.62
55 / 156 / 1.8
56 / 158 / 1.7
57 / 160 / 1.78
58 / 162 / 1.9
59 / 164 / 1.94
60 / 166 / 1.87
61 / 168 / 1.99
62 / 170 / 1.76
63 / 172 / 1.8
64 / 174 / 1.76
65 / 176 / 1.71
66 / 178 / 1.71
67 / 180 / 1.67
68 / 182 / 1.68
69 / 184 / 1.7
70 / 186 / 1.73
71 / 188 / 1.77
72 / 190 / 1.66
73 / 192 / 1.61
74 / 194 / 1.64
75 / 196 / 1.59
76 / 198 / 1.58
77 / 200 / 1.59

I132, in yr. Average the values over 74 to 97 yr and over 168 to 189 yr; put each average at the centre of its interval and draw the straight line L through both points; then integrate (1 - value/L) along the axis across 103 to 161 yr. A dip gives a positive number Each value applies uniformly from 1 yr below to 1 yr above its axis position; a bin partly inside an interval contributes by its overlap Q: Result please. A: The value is 3.9 yr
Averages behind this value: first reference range 1.45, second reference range 1.74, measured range 1.49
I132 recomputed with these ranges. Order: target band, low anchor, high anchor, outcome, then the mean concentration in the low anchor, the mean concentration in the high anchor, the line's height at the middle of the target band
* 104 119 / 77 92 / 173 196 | 2.1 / 1.51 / 1.69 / 1.56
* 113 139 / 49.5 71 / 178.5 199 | 1.3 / 1.34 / 1.66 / 1.51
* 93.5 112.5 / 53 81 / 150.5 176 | 2.3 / 1.35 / 1.8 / 1.52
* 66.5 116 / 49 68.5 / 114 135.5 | -0.2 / 1.34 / 1.43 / 1.38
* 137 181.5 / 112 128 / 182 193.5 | -4.1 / 1.39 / 1.69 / 1.56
